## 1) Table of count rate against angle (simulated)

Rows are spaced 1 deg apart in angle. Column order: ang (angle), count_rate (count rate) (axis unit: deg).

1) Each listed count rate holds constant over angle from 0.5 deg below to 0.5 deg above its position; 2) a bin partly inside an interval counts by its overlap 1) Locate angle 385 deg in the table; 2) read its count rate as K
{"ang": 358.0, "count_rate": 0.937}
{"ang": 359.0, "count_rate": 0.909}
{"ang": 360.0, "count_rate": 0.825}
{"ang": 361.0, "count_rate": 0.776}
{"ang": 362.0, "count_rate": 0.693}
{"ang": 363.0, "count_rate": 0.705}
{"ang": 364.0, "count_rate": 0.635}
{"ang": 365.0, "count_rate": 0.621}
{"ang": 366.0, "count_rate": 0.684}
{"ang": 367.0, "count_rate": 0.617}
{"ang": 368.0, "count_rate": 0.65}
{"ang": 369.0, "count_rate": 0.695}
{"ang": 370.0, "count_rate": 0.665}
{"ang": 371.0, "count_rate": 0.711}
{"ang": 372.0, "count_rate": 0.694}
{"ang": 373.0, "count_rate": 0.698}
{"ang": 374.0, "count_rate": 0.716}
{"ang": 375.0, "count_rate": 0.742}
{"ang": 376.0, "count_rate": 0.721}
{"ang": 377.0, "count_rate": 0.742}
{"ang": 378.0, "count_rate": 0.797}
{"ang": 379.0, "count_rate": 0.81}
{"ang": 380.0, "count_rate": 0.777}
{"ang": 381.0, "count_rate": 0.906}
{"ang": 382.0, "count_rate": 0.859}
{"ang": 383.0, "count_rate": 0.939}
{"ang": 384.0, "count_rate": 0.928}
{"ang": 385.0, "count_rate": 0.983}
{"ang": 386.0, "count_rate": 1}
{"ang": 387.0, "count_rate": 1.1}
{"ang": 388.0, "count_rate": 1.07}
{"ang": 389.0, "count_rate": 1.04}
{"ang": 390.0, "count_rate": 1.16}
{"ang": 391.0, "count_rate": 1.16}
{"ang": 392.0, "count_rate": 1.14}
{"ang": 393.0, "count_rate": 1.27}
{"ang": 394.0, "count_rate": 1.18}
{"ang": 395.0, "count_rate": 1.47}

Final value 0.983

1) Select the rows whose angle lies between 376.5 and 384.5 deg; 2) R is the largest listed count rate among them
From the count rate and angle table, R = 0.939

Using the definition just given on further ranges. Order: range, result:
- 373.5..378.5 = 0.797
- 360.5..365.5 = 0.776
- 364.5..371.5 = 0.711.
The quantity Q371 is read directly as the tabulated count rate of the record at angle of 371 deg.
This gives 0.711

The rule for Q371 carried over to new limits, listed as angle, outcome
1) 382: 0.859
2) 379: 0.81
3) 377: 0.742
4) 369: 0.695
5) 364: 0.635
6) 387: 1.1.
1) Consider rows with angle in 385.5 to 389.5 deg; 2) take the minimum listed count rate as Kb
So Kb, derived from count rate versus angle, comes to 1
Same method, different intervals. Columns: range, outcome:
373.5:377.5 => 0.716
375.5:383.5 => 0.721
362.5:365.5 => 0.621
